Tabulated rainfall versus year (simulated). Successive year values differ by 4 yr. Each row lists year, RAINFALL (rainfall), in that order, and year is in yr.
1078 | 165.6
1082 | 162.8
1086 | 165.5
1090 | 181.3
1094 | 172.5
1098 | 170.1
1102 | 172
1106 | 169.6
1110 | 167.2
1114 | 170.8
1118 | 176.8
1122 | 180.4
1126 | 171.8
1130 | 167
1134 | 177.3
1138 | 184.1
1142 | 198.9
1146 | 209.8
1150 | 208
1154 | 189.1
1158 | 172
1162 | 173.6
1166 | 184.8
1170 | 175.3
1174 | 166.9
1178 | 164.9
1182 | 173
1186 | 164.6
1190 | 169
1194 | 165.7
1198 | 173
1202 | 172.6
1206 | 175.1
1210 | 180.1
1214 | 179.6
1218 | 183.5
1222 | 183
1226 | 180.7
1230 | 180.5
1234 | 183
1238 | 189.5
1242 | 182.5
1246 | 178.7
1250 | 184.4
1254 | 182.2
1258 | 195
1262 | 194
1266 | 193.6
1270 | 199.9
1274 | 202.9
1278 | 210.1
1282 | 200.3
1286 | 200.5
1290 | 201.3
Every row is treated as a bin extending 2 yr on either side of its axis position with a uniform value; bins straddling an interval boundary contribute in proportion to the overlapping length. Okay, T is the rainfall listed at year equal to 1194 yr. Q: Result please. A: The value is 165.7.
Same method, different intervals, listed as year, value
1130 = 167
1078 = 165.6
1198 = 173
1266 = 193.6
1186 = 164.6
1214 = 179.6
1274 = 202.9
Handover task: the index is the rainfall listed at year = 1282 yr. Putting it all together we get 200.3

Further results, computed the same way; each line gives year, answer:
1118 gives 176.8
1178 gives 164.9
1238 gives 189.5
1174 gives 166.9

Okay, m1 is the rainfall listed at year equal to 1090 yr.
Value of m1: 181.3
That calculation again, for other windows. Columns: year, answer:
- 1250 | 184.4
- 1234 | 183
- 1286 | 200.5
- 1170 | 175.3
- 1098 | 170.1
